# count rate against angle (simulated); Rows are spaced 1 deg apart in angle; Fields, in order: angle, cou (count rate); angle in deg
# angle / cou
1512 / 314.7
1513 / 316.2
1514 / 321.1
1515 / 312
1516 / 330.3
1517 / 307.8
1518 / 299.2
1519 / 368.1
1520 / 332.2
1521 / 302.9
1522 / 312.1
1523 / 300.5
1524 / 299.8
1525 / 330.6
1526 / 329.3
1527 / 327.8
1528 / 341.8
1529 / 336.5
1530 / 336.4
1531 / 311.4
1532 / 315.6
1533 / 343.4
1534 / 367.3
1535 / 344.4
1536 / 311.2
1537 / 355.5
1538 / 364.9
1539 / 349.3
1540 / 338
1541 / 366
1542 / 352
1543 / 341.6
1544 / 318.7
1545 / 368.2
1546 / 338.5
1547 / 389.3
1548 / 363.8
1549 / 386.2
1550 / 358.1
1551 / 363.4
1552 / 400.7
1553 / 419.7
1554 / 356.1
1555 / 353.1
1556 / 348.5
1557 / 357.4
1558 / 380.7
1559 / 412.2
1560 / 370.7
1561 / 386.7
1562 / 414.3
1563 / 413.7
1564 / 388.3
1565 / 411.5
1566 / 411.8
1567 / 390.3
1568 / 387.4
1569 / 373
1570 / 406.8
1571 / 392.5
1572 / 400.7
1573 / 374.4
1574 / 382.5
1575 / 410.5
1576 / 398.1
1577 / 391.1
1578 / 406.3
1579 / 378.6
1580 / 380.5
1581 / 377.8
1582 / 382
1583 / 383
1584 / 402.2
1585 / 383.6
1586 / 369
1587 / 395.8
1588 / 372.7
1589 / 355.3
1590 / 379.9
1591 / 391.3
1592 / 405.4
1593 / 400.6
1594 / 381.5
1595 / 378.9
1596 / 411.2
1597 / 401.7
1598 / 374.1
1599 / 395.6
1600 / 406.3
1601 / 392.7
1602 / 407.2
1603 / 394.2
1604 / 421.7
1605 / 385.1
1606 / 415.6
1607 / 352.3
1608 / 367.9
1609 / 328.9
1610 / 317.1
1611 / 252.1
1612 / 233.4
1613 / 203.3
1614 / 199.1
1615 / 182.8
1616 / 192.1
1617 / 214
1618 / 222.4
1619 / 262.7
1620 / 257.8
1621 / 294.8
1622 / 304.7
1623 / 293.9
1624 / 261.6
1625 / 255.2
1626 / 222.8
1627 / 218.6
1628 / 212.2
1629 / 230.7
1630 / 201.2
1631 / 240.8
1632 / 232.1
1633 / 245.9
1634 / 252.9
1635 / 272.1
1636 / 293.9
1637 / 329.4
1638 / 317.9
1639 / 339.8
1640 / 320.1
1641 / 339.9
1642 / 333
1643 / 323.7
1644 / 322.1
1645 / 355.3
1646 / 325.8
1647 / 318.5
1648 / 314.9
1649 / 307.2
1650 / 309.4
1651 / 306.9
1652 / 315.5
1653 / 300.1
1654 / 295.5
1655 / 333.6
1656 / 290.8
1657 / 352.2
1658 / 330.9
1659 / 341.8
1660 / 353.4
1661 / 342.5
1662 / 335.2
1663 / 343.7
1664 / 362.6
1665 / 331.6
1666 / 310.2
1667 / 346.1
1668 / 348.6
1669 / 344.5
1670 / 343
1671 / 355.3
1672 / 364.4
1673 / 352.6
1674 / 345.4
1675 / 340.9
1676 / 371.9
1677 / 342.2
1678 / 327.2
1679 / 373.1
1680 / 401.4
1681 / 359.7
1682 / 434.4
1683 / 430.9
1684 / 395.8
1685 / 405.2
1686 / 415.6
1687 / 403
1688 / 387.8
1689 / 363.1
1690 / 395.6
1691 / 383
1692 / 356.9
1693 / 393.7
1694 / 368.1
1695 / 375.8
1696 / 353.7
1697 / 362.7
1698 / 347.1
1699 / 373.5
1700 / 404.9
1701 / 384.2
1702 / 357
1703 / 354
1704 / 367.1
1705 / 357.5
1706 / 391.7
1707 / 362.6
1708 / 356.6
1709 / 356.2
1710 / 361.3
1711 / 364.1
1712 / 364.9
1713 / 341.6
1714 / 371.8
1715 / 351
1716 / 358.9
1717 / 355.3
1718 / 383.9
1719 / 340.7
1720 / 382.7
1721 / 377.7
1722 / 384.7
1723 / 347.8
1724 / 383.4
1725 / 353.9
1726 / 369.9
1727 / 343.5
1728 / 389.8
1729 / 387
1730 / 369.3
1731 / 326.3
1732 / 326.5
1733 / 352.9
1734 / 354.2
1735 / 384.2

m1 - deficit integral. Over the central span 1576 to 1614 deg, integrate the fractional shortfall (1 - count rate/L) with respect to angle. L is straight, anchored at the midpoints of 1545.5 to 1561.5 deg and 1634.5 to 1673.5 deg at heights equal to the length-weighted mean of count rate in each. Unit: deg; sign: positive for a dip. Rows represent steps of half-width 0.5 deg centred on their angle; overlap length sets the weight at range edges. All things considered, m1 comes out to -1.6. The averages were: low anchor 374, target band 370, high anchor 329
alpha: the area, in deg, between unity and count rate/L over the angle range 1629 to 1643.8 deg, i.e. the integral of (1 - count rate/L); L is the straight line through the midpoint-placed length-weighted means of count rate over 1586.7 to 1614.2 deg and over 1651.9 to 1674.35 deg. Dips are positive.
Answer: 2.6 deg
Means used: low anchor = 363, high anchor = 337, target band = 287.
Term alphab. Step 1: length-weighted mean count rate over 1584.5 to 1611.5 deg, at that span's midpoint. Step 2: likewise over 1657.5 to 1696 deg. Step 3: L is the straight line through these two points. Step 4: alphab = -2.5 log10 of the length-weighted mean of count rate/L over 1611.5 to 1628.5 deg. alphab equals 0.50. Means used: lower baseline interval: 379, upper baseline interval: 365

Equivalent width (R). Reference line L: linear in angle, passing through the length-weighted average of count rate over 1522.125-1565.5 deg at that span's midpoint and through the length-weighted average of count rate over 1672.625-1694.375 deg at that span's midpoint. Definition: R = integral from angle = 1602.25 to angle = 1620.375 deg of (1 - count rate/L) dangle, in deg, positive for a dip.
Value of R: 3.8 deg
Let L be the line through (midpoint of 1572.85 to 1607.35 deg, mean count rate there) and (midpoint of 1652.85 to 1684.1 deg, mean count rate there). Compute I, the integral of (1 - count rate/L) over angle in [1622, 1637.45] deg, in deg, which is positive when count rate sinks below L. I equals 4.9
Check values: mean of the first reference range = 390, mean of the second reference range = 350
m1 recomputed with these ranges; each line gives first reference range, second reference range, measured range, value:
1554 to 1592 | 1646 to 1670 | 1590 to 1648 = 7.5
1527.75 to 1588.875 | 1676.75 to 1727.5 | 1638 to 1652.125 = 1.8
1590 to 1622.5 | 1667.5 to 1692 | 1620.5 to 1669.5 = 7.0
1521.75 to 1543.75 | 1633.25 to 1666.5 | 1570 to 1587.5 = -3.2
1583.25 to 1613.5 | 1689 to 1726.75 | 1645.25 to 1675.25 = 2.9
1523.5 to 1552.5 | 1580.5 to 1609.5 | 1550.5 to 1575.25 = -1.6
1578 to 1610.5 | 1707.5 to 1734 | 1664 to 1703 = -0.1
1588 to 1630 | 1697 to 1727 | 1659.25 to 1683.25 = -0.7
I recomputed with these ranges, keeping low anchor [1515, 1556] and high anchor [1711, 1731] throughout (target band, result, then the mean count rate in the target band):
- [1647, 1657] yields 1.29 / 311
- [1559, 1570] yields -1.58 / 396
